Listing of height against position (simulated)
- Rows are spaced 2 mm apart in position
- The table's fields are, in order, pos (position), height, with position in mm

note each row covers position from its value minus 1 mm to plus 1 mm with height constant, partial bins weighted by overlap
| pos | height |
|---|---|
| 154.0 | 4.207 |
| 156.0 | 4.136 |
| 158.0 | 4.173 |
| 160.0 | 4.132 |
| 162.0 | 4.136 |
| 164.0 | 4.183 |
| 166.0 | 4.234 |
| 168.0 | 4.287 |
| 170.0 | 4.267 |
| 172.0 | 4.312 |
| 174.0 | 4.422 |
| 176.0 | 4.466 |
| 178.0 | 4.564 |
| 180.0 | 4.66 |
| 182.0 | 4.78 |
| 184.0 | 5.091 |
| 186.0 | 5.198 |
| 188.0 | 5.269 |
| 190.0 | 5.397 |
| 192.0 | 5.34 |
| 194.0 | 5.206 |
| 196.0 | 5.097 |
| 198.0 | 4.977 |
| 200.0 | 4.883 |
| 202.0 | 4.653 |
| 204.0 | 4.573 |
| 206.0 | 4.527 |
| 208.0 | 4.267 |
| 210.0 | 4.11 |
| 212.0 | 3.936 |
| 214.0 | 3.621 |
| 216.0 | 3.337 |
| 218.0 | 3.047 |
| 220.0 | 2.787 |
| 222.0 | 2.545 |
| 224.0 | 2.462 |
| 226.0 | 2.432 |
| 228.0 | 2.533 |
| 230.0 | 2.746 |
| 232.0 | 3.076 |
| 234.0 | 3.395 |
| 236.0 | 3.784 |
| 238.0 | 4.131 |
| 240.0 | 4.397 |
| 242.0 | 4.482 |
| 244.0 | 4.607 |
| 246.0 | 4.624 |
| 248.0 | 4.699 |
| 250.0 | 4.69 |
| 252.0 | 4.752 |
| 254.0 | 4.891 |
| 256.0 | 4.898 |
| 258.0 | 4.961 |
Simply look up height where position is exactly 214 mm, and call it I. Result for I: 3.621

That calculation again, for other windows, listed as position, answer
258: 4.961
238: 4.131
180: 4.66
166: 4.234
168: 4.287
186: 5.198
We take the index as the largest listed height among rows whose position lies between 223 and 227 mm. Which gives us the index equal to 2.462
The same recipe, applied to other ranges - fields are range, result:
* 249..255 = 4.891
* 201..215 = 4.653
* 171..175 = 4.422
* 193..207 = 5.206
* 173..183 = 4.78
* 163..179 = 4.564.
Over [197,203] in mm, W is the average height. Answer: 4.84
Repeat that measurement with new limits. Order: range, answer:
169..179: 4.41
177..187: 4.86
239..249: 4.56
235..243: 4.2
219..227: 2.56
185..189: 5.23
